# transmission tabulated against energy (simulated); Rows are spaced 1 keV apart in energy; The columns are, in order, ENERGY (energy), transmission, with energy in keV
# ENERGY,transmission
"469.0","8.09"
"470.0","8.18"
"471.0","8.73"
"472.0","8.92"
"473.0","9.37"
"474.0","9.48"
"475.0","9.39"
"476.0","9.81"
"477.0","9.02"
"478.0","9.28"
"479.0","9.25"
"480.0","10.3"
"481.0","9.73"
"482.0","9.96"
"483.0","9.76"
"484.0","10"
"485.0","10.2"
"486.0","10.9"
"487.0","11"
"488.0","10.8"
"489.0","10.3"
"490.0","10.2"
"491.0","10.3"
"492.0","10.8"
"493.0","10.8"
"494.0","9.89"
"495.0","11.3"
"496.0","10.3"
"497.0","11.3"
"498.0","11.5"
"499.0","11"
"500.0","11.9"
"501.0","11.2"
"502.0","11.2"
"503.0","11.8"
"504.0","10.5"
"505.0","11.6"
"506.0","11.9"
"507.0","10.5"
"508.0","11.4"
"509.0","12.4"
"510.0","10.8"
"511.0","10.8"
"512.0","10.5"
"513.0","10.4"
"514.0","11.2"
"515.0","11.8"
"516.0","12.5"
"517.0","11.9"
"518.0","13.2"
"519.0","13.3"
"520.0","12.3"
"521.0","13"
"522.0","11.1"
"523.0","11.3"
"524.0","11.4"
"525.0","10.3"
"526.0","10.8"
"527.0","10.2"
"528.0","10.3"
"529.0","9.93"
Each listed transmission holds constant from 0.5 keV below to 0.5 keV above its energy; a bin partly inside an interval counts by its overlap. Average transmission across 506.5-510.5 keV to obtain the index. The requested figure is 11.3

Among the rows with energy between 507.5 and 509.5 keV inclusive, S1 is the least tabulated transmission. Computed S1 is 11.4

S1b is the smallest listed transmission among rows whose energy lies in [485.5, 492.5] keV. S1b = 10.2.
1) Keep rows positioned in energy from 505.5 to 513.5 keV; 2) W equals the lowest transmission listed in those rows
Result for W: 10.4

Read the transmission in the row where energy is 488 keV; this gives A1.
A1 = 10.8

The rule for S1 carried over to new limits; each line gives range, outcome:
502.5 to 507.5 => 10.5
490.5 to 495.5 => 9.89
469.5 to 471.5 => 8.18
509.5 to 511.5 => 10.8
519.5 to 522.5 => 11.1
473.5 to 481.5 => 9.02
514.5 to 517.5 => 11.8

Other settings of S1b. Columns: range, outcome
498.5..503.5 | 11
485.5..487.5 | 10.9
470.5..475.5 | 8.73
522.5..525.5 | 10.3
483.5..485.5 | 10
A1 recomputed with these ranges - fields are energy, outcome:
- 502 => 11.2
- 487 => 11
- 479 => 9.25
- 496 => 10.3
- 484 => 10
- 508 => 11.4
